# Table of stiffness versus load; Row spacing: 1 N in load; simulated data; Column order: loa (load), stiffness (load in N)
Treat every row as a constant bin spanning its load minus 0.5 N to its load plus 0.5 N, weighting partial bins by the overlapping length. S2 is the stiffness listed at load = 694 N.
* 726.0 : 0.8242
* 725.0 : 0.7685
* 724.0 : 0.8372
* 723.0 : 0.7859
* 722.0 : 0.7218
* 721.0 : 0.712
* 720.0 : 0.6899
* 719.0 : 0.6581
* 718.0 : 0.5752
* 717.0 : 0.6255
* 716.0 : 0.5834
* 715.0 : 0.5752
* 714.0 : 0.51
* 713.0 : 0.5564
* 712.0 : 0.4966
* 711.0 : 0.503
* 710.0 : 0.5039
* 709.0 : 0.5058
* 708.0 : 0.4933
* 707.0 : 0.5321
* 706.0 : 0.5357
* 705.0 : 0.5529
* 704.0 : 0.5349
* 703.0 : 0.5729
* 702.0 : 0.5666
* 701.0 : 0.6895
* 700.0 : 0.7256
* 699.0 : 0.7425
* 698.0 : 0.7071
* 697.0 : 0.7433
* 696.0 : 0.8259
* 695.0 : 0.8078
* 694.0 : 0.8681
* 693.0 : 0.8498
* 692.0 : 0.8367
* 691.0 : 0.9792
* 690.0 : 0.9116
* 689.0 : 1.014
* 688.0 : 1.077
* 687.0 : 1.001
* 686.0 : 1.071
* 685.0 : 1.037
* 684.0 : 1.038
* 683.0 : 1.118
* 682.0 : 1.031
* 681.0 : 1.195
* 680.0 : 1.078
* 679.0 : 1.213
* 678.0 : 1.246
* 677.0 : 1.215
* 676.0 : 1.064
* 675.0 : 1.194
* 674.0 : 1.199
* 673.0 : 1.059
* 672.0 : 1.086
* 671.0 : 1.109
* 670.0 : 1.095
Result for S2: 0.8681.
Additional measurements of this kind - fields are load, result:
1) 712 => 0.4966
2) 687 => 1.001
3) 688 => 1.077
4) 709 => 0.5058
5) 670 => 1.095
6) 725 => 0.7685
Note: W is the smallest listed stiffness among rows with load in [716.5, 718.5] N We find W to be 0.5752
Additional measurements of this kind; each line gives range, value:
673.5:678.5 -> 1.064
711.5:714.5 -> 0.4966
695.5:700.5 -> 0.7071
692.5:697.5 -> 0.7433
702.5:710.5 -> 0.4933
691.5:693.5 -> 0.8367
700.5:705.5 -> 0.5349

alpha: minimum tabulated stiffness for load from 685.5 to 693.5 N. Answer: 0.8367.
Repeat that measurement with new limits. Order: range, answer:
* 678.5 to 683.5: 1.031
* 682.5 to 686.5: 1.037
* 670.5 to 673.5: 1.059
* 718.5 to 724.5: 0.6581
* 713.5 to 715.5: 0.51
